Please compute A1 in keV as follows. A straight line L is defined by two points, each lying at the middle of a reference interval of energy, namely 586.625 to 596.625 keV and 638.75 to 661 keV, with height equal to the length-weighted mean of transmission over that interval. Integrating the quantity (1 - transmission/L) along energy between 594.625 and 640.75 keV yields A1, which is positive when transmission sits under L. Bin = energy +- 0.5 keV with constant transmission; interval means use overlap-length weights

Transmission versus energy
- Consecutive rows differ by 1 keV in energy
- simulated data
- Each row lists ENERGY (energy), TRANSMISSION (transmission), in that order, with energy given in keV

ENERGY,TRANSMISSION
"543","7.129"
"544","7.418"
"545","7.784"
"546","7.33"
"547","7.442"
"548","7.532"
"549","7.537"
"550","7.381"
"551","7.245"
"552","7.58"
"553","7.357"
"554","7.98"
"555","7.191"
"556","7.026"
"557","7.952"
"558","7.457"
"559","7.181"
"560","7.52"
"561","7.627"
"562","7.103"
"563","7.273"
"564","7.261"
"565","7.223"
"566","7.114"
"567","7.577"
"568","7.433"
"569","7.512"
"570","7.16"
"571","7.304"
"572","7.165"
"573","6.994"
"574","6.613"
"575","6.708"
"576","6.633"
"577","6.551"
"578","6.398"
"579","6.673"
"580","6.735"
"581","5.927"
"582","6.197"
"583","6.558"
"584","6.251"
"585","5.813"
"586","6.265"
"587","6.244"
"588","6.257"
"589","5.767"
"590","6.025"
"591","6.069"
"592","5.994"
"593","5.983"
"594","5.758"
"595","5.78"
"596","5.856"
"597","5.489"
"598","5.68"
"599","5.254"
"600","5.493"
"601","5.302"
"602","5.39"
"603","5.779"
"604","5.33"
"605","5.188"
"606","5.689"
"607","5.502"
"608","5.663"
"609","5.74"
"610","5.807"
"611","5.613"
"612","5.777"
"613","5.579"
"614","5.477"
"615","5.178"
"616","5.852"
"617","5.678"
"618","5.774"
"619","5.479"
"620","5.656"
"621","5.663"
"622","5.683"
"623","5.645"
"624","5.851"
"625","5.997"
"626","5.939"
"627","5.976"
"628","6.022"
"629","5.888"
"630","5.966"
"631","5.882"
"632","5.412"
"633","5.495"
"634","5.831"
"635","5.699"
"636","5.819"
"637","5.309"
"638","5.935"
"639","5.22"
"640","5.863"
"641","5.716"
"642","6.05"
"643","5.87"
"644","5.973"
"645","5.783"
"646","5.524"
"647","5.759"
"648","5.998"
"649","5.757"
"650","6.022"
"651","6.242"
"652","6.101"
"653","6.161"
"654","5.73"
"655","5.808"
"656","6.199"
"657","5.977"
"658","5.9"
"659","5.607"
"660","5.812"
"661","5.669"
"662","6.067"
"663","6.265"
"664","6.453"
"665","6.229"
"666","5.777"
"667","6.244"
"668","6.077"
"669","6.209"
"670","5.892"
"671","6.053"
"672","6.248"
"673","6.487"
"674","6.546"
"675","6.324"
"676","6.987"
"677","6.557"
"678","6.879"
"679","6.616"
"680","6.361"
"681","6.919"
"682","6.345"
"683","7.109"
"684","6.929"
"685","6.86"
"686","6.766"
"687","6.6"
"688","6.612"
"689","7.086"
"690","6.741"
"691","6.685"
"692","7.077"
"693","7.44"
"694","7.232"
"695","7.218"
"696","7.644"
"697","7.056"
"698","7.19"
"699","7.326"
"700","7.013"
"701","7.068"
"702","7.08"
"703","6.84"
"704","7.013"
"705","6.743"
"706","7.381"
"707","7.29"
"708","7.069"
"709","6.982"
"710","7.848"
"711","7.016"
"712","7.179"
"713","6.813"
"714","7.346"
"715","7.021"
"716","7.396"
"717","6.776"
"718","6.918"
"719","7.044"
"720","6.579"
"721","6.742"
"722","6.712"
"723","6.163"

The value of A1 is 2.1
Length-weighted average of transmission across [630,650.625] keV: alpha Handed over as 5.75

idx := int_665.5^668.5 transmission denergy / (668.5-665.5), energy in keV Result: 6.03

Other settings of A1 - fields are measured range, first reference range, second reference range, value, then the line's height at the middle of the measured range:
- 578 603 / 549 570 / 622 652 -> 3.0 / 6.76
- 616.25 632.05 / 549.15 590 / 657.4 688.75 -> 2.0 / 6.64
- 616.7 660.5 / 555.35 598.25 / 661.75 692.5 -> 5.1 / 6.57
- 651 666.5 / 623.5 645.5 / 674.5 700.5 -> 0.8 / 6.3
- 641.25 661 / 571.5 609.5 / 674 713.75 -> 2.0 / 6.58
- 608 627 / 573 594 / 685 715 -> 2.4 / 6.52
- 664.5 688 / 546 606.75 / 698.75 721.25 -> 1.6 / 6.95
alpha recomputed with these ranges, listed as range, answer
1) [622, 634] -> 5.82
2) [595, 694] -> 6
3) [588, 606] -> 5.67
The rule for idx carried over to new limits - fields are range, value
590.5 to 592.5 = 6.03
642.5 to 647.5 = 5.78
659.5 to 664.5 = 6.05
